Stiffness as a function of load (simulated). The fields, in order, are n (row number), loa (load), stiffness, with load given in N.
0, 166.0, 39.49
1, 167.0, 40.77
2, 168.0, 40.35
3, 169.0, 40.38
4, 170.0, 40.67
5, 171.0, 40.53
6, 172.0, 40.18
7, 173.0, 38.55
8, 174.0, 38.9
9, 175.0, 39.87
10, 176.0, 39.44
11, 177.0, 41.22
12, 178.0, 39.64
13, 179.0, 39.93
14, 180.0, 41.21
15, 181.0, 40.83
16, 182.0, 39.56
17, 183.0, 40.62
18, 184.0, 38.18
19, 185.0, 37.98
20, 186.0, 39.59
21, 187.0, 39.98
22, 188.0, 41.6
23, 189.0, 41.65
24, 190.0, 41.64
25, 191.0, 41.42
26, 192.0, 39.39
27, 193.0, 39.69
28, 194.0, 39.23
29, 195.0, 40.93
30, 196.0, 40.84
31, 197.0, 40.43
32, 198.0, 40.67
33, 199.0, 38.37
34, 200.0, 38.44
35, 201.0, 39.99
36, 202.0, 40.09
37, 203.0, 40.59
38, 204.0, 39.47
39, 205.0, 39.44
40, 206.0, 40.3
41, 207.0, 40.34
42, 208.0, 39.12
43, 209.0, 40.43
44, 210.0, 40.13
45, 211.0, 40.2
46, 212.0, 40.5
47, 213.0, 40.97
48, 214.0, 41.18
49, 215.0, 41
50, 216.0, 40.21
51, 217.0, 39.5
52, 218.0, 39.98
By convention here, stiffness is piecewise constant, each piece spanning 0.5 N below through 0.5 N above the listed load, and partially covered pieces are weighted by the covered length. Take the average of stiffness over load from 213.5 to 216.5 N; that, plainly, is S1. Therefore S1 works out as 40.8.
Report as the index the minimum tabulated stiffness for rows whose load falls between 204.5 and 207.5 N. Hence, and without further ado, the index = 39.44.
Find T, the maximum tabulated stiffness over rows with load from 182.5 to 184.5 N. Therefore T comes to 40.62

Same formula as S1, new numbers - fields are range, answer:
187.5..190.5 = 41.6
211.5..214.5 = 40.9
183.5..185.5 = 38.1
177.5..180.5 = 40.3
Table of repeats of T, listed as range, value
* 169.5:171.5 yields 40.67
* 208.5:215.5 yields 41.18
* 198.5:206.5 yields 40.59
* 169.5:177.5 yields 41.22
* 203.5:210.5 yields 40.43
